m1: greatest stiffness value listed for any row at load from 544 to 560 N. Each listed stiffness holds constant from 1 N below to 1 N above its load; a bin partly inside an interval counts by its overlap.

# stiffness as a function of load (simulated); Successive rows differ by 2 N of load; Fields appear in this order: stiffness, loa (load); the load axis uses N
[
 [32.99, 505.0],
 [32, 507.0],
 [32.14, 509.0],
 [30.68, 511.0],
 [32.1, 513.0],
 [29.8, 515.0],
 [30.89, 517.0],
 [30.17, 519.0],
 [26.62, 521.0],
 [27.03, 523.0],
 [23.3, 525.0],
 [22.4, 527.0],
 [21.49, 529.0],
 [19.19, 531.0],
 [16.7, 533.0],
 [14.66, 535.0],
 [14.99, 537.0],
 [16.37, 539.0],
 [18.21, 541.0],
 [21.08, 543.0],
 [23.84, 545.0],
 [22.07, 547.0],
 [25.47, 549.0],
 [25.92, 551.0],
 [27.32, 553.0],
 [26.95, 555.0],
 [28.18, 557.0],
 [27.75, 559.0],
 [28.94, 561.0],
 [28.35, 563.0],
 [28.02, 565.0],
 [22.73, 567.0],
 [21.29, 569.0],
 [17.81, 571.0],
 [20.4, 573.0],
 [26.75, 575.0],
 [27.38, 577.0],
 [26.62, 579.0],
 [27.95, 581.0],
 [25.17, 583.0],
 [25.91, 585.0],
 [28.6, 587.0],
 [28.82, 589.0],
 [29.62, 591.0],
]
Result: 28.18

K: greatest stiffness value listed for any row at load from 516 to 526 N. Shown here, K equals 30.89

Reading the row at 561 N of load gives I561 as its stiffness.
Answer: 28.94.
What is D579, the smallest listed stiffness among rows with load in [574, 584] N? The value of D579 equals 25.17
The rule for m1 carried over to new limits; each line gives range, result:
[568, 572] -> 21.29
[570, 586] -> 27.95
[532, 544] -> 21.08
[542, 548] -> 23.84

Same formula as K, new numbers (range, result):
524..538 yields 23.3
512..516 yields 32.1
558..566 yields 28.94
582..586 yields 25.91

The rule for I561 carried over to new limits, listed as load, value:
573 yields 20.4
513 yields 32.1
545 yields 23.84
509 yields 32.14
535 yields 14.66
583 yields 25.17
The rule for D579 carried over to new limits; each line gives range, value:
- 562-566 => 28.02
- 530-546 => 14.66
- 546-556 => 22.07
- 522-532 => 19.19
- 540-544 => 18.21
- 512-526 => 23.3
